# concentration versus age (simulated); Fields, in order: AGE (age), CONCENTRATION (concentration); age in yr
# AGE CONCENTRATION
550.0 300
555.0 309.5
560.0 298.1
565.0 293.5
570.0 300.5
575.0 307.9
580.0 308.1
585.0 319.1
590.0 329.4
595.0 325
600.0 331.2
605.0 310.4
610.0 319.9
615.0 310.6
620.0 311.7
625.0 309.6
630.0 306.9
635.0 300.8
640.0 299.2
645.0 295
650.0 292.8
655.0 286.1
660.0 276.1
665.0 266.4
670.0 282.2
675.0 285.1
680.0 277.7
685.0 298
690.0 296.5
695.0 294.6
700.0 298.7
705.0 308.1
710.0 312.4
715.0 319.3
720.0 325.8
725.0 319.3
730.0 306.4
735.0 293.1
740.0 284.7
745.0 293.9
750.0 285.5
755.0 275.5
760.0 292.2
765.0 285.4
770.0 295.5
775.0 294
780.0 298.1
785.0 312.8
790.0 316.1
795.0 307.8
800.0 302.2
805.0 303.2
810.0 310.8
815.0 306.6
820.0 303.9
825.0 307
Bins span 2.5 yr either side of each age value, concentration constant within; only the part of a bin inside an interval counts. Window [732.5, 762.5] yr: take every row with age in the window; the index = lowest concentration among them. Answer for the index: 275.5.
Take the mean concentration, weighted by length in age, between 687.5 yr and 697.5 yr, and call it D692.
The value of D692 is 296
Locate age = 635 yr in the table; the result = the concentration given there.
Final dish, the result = 300.8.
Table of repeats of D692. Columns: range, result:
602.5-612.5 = 315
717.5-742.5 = 306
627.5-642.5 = 302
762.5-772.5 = 290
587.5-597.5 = 327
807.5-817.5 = 309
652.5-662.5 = 281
